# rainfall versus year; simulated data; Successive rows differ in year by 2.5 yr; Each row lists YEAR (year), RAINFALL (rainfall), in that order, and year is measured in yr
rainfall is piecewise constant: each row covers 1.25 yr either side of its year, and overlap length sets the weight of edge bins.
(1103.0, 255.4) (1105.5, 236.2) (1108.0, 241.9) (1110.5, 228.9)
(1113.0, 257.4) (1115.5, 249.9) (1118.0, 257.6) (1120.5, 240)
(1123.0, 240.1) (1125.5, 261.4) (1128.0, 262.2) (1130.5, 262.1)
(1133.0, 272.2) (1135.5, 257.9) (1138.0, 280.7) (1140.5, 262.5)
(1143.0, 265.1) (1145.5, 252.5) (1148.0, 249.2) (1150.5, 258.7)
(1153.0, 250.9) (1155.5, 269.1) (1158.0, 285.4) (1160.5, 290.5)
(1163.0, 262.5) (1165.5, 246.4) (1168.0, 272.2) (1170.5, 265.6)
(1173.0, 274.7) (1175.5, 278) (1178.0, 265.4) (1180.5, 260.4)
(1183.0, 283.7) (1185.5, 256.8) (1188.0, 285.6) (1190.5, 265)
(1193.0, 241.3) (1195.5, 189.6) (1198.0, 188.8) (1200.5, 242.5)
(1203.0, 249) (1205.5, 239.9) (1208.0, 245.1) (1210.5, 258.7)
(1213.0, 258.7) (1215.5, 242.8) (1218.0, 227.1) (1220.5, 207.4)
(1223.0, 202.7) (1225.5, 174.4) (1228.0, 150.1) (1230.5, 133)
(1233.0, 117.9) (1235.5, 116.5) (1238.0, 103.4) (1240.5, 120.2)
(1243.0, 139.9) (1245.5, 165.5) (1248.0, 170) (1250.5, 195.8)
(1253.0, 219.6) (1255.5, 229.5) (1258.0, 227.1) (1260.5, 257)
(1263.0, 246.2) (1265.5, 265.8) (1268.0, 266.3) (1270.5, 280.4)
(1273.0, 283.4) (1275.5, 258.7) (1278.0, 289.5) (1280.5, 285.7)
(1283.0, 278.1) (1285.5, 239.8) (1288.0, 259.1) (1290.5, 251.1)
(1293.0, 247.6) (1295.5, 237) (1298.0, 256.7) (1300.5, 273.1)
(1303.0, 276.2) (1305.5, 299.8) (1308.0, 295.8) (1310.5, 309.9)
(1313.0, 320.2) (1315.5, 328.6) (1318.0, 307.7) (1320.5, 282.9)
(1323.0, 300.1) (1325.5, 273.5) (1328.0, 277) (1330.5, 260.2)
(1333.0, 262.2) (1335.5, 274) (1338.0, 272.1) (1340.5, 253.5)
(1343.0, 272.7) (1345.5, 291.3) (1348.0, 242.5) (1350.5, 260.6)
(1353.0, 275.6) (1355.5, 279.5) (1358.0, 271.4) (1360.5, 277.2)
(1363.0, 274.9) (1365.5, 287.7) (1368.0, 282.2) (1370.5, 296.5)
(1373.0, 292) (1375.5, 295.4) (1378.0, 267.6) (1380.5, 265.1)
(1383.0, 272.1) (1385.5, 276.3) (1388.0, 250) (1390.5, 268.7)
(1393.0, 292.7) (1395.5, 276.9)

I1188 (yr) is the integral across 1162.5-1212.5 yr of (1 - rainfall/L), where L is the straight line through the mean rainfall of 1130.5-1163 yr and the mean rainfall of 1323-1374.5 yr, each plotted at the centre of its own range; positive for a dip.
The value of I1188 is 2.6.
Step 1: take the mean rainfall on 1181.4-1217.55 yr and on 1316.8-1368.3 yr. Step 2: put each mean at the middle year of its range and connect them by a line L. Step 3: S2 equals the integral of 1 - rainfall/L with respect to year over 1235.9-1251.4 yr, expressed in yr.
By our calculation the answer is 6.6 yr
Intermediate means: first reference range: 246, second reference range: 275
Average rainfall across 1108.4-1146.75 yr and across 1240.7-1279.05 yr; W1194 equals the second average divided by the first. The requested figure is 0.9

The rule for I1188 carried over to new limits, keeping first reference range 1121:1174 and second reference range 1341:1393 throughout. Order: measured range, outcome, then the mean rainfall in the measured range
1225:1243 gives 9.3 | 130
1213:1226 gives 2.4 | 218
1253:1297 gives 2.0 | 258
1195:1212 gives 2.2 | 233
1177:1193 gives -0.1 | 267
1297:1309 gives -0.4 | 280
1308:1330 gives -2.1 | 298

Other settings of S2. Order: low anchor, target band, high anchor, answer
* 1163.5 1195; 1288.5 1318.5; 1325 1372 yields -1.30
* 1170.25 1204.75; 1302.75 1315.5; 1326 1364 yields -1.88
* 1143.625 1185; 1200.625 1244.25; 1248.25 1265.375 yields 9.81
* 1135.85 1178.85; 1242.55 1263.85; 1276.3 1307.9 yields 4.75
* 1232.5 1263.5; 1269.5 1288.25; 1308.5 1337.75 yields -4.13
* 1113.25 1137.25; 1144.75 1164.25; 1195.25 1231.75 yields -1.82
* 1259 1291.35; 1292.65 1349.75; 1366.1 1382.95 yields -1.16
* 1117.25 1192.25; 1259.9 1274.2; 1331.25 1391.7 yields 0.12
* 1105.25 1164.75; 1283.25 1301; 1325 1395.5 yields 1.09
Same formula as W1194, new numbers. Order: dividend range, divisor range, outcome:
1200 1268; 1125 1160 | 0.76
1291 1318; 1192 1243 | 1.47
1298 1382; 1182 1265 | 1.35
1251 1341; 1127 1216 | 1.05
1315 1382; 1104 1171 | 1.08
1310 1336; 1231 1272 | 1.49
